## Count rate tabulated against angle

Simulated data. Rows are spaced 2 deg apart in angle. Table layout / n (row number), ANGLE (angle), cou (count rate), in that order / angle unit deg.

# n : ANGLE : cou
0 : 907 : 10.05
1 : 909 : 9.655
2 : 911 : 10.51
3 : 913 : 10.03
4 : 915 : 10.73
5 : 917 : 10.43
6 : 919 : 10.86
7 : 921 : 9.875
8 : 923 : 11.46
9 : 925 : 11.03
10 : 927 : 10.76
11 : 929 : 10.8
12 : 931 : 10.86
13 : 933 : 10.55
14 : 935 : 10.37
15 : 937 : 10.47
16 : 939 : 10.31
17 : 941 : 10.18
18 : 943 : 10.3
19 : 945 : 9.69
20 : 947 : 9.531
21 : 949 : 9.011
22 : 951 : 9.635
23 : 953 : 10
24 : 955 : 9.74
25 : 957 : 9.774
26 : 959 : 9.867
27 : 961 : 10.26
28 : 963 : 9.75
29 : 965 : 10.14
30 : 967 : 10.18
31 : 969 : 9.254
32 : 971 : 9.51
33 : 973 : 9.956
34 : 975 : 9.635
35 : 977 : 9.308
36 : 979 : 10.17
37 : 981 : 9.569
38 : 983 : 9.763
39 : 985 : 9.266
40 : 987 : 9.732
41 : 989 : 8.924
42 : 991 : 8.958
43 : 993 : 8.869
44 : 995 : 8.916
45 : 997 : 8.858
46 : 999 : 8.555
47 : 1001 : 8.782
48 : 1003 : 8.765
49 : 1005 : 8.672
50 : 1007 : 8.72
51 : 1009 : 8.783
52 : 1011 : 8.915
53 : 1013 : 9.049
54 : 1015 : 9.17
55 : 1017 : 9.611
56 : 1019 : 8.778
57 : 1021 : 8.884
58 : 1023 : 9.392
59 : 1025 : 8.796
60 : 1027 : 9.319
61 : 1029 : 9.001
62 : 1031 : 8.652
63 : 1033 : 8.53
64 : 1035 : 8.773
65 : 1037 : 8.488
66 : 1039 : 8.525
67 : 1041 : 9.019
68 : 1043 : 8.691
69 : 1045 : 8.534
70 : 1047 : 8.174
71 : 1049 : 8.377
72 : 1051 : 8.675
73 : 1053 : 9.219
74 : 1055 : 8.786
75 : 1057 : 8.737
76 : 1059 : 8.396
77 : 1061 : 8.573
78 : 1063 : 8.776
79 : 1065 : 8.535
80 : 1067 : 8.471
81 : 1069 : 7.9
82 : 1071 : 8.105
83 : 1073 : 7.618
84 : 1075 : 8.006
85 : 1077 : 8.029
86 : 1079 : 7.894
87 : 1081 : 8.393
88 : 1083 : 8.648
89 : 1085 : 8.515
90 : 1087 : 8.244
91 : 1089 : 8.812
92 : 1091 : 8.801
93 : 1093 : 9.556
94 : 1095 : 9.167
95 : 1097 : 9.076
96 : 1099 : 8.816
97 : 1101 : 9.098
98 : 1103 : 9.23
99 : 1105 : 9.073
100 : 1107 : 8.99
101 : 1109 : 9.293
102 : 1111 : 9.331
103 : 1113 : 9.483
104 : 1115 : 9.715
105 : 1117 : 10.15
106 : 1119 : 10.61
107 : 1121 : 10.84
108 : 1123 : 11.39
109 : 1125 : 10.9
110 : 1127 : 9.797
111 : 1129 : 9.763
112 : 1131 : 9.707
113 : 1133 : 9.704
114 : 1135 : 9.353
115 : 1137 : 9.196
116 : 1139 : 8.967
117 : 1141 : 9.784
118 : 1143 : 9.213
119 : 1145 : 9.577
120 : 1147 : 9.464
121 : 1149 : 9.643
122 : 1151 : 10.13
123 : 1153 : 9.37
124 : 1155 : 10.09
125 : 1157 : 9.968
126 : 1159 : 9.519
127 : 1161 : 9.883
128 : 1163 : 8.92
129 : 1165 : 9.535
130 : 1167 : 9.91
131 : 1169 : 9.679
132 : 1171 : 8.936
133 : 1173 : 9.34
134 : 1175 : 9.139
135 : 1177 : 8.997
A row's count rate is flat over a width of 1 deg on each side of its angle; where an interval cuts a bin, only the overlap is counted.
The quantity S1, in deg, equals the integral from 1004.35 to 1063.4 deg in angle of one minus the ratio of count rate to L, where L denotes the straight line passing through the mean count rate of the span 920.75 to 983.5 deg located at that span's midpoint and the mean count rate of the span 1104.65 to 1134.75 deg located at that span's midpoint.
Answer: 7.03 deg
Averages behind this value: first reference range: 10.1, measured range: 8.8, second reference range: 9.92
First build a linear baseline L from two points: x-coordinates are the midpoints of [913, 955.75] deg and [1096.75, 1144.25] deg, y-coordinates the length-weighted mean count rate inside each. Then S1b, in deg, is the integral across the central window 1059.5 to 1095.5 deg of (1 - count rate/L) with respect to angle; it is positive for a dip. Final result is 5.02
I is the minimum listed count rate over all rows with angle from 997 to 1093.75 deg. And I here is 7.618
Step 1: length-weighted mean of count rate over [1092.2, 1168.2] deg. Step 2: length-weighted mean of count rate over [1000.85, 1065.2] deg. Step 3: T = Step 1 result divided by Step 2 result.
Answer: 1.10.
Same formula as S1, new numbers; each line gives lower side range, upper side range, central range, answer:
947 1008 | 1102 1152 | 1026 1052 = 2.4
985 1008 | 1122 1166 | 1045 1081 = 3.5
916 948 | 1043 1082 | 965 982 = 0.1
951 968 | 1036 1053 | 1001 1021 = 0.4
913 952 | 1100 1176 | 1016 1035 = 2.0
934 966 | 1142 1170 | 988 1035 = 4.5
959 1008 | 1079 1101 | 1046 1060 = 0.6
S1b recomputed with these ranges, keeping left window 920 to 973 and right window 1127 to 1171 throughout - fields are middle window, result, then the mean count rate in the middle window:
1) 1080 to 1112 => 2.6 deg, 8.94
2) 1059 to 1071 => 1.7 deg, 8.42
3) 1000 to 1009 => 1.1 deg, 8.74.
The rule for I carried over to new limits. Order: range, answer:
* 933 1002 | 8.555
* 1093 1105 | 8.816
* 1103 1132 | 8.99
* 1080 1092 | 8.244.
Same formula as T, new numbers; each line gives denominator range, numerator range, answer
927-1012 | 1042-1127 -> 0.93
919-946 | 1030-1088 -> 0.80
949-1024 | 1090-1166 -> 1.03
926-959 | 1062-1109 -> 0.85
